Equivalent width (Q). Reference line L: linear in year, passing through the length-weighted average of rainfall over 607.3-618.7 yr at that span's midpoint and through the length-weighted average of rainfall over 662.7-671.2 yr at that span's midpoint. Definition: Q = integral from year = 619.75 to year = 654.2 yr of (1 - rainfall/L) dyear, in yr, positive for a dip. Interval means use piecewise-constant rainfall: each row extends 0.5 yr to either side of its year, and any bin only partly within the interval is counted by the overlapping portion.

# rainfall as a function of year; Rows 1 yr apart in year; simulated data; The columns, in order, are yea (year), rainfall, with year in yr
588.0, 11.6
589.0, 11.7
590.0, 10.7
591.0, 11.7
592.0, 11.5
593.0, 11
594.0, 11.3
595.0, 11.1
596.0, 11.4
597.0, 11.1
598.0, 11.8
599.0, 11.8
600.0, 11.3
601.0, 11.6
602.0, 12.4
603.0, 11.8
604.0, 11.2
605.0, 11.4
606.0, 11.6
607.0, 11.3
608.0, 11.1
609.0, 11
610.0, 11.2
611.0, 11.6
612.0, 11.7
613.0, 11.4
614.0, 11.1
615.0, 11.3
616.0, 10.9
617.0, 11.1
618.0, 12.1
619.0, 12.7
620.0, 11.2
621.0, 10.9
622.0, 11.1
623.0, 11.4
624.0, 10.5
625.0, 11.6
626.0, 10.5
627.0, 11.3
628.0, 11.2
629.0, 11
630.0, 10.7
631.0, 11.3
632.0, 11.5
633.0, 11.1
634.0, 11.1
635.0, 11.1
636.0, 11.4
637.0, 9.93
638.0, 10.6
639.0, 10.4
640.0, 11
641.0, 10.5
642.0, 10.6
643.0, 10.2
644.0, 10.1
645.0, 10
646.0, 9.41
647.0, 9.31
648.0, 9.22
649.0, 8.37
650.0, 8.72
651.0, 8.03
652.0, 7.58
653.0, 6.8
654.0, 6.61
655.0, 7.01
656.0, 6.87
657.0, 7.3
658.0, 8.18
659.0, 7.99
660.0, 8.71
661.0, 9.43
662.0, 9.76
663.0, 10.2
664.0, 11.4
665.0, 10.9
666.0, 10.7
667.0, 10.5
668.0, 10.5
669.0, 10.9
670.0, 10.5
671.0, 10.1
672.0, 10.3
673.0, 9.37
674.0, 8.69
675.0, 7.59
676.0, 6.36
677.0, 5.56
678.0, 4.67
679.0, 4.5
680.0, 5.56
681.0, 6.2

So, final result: 2.65 yr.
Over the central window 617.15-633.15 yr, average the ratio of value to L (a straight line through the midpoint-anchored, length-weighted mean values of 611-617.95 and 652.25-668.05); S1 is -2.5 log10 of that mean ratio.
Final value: -0.05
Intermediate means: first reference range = 11.3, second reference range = 8.86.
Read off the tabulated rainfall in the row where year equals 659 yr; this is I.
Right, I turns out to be 7.99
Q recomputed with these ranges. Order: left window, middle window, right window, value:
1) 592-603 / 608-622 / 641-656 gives -1.12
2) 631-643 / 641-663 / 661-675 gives 3.88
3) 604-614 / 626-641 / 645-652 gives -1.77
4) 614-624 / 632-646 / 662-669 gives 0.56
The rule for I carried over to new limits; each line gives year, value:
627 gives 11.3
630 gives 10.7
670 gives 10.5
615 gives 11.3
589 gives 11.7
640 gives 11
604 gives 11.2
